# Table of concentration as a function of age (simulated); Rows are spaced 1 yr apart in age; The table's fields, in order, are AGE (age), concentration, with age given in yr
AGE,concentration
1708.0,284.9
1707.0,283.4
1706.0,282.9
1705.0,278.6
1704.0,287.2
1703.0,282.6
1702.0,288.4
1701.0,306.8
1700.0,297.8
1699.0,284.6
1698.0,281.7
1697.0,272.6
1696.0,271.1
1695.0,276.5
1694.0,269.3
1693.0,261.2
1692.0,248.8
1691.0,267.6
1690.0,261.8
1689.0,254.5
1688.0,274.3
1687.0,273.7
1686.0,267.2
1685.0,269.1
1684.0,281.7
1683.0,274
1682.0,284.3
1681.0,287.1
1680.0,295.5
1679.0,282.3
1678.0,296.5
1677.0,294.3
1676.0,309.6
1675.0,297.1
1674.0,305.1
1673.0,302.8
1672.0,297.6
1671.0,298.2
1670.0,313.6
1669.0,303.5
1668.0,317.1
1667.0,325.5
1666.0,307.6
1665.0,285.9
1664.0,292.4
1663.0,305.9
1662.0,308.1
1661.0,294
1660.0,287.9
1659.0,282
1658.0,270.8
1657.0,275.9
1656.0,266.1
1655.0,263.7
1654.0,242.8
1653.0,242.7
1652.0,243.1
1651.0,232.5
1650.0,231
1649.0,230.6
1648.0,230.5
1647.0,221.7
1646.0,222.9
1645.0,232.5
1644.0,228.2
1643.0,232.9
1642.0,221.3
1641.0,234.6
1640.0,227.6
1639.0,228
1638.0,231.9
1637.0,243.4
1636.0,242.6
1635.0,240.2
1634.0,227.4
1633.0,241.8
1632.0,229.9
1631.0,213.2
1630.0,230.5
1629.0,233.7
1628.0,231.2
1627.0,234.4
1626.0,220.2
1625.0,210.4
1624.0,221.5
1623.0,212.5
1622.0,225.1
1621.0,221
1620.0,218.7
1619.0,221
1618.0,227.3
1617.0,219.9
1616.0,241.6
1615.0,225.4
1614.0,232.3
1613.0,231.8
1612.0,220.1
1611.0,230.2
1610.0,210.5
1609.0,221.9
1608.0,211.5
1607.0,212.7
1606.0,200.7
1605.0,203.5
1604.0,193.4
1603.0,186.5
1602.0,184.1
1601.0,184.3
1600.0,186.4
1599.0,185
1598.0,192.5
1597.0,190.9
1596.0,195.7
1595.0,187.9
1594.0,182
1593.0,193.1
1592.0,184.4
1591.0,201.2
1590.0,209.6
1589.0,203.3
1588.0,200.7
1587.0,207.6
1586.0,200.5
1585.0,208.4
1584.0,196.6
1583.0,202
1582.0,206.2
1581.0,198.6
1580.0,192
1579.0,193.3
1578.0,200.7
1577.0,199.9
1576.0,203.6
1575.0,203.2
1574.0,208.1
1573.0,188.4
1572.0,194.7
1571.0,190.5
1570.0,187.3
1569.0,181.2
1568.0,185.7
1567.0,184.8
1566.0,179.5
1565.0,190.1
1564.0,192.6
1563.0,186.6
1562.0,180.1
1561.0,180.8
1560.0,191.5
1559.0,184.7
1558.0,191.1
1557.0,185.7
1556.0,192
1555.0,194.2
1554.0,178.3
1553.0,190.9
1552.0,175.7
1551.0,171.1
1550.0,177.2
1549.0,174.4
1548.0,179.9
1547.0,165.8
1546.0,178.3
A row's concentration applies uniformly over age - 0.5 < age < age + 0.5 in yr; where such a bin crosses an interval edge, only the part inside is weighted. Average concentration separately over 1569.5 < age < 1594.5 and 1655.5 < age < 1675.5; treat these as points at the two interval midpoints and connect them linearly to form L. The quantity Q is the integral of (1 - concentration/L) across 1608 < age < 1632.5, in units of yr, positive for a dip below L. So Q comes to 1.9 yr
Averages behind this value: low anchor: 198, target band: 224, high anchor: 297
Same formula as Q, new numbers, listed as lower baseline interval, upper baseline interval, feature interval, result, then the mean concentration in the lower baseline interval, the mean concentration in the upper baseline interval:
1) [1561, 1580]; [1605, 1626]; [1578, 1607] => 1.4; 191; 220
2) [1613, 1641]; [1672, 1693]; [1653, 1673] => -2.1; 228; 281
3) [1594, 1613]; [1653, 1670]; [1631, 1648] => 1.6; 200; 289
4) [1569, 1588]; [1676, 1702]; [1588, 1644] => 2.6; 199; 278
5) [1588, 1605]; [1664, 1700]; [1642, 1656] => 0.8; 192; 286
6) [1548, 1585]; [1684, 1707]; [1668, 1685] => -2.1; 190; 276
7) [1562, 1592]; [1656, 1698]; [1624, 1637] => 0.8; 196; 286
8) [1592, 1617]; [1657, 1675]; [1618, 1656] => 3.5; 204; 299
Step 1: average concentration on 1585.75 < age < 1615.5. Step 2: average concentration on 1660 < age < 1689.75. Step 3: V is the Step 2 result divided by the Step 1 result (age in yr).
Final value 1.45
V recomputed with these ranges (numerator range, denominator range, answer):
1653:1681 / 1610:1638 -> 1.29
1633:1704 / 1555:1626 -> 1.34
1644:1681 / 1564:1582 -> 1.43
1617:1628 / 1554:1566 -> 1.18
